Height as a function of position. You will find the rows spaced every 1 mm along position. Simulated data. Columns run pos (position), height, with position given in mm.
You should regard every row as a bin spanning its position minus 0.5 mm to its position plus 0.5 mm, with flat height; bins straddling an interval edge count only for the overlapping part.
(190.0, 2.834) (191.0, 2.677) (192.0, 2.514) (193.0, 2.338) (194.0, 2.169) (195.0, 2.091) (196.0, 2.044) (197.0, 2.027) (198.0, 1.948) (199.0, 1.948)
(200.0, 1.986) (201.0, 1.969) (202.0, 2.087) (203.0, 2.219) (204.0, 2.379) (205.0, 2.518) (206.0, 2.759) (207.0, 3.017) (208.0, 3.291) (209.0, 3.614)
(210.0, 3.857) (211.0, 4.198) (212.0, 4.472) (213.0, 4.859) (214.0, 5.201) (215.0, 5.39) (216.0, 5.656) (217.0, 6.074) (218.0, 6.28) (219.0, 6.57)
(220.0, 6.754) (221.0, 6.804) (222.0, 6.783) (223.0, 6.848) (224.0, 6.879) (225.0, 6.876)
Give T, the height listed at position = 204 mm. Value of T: 2.379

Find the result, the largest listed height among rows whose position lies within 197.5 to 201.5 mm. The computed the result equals 1.986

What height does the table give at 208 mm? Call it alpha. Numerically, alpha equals 3.291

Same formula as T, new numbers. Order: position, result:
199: 1.948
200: 1.986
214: 5.201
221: 6.804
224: 6.879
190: 2.834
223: 6.848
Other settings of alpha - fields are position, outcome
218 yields 6.28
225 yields 6.876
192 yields 2.514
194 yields 2.169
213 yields 4.859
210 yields 3.857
